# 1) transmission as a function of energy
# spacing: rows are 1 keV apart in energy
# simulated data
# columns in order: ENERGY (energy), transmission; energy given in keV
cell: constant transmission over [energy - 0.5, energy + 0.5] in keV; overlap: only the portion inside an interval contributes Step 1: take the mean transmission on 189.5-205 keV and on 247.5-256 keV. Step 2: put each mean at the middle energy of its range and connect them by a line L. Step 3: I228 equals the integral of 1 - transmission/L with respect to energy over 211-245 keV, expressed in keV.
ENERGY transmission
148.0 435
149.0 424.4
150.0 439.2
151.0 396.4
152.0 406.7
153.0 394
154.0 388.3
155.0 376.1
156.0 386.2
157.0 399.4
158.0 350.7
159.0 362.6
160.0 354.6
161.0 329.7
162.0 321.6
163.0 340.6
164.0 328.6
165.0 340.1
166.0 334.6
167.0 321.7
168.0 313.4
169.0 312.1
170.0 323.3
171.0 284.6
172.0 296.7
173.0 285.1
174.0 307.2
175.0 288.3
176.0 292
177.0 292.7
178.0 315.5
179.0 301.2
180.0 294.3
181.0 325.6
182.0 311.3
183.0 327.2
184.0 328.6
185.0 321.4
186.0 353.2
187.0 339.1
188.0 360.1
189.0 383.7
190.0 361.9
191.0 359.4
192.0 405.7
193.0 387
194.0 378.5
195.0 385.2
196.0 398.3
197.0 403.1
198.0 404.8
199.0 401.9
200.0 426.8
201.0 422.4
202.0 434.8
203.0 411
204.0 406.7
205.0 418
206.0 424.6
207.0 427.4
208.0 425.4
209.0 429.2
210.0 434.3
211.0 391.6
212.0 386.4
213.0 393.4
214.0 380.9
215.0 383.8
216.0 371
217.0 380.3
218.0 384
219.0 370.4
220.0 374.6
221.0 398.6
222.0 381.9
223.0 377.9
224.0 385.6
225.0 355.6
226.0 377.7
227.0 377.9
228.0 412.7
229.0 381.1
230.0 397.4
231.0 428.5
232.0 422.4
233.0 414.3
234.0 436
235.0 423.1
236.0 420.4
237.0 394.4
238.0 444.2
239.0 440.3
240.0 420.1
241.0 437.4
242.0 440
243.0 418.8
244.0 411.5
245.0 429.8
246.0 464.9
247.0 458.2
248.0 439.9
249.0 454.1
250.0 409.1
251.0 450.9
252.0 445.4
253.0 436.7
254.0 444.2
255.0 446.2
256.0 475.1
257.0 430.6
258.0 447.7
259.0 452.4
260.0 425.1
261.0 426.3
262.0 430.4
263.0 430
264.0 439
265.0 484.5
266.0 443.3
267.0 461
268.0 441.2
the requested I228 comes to 1.9 keV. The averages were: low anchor 400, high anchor 443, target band 401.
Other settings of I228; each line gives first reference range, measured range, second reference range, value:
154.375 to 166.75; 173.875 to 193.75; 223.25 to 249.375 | 2.1 keV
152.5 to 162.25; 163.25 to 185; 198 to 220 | 3.9 keV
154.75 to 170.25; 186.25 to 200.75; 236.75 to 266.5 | -0.3 keV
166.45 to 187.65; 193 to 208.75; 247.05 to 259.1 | -2.6 keV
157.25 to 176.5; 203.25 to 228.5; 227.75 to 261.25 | -0.2 keV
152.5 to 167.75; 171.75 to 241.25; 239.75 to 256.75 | 3.5 keV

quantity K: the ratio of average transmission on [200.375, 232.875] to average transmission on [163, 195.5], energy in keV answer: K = 1.21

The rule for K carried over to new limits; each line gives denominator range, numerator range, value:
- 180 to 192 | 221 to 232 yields 1.13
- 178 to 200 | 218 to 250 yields 1.15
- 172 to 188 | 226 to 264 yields 1.37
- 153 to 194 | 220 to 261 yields 1.26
